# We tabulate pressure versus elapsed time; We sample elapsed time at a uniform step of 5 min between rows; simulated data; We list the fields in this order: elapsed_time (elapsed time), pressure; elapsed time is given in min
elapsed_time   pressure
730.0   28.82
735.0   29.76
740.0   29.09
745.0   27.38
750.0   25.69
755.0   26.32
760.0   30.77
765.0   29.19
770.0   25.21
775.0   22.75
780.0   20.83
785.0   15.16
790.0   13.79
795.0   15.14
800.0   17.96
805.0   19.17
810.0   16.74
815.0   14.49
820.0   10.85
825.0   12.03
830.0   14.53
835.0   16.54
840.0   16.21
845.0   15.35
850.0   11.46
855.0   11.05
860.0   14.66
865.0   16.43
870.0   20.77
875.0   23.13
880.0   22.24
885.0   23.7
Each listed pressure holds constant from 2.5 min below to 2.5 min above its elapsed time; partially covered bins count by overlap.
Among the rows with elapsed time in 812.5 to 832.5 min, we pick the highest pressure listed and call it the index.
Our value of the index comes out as 14.53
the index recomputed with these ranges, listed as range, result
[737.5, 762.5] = 30.77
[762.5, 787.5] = 29.19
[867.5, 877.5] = 23.13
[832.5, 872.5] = 20.77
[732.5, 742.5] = 29.76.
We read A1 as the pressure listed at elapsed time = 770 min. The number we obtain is 25.21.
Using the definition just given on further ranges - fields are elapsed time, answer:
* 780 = 20.83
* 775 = 22.75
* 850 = 11.46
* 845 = 15.35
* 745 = 27.38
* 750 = 25.69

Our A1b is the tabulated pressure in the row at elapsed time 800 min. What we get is 17.96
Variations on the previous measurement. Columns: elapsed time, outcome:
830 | 14.53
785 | 15.16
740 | 29.09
